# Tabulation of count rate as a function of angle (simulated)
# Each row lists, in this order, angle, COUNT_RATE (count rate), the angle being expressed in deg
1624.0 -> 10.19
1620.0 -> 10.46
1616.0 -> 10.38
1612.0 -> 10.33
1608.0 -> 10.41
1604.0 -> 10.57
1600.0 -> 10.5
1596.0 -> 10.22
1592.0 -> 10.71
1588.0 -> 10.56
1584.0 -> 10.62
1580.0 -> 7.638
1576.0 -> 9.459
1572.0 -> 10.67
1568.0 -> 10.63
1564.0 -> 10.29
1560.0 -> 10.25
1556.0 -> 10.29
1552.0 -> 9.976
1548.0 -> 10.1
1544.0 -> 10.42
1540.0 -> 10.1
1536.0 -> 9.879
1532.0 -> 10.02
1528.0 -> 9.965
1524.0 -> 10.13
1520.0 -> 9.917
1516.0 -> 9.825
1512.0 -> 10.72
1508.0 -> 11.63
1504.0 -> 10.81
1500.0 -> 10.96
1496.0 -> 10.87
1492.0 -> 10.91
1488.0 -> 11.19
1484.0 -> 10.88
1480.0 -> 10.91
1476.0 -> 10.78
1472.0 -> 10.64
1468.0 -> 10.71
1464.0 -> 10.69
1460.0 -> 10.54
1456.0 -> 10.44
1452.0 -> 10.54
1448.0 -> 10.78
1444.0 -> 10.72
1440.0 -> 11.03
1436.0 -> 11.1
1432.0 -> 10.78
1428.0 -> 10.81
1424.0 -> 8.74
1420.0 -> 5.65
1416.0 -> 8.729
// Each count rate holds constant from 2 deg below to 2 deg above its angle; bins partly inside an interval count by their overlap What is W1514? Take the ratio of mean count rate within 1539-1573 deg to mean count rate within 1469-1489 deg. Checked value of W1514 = 0.95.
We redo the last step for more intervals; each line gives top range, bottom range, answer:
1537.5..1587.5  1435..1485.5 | 0.94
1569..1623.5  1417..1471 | 1.00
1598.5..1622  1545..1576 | 1.02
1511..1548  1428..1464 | 0.94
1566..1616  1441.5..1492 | 0.95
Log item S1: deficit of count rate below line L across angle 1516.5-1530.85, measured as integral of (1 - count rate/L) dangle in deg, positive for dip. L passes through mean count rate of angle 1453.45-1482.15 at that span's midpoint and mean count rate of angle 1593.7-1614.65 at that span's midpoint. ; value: 0.8 deg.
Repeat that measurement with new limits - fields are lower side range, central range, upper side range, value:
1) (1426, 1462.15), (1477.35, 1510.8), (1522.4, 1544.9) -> -2.1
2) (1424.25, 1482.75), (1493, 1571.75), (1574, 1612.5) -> -0.1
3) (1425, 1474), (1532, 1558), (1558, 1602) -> 0.4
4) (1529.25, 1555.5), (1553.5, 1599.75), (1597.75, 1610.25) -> 0.8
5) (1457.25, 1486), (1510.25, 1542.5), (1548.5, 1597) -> 1.0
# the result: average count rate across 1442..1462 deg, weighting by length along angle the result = 10.6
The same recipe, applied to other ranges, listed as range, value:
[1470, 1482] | 10.8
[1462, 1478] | 10.7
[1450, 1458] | 10.5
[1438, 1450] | 10.8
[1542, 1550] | 10.3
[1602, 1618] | 10.4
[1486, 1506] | 10.9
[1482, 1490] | 11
